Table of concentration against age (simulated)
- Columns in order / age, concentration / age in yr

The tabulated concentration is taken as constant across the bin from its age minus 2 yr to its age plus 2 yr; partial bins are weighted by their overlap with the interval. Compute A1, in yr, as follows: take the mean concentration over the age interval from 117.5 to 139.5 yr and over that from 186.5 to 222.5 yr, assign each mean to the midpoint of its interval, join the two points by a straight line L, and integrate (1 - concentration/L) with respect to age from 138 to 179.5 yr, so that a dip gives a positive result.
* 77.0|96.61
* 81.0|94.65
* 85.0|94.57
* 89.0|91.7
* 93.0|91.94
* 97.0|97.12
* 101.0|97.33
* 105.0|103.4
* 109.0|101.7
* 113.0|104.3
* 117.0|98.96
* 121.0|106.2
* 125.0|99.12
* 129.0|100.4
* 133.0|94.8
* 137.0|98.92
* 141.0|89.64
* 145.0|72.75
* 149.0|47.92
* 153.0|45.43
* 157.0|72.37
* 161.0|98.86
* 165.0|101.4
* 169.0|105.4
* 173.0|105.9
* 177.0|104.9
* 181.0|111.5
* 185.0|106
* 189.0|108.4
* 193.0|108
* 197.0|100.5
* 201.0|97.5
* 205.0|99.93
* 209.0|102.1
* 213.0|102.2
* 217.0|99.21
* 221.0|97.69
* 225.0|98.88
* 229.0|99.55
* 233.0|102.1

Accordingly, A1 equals 6.36 yr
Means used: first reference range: 99.6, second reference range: 102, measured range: 85.1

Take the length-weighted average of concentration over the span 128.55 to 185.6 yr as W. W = 89.8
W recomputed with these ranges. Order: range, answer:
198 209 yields 99.5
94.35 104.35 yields 97.7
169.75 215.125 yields 104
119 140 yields 99.4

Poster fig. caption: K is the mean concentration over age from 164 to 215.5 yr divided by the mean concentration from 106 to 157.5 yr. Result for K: 1.2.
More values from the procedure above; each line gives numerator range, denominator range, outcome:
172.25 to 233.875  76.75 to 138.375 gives 1.05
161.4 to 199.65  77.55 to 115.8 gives 1.08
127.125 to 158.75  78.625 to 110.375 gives 0.81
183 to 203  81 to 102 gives 1.10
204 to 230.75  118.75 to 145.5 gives 1.04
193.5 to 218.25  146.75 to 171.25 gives 1.28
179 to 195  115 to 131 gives 1.07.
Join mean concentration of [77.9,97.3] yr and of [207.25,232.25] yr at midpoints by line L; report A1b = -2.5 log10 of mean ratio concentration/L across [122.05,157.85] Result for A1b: 0.19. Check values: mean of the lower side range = 93.9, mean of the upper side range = 100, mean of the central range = 81.1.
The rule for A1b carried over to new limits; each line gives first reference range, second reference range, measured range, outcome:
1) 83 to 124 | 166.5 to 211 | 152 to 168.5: 0.22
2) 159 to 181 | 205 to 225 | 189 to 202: -0.02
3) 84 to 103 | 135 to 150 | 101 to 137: -0.17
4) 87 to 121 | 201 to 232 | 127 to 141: 0.02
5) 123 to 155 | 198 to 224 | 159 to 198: -0.15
